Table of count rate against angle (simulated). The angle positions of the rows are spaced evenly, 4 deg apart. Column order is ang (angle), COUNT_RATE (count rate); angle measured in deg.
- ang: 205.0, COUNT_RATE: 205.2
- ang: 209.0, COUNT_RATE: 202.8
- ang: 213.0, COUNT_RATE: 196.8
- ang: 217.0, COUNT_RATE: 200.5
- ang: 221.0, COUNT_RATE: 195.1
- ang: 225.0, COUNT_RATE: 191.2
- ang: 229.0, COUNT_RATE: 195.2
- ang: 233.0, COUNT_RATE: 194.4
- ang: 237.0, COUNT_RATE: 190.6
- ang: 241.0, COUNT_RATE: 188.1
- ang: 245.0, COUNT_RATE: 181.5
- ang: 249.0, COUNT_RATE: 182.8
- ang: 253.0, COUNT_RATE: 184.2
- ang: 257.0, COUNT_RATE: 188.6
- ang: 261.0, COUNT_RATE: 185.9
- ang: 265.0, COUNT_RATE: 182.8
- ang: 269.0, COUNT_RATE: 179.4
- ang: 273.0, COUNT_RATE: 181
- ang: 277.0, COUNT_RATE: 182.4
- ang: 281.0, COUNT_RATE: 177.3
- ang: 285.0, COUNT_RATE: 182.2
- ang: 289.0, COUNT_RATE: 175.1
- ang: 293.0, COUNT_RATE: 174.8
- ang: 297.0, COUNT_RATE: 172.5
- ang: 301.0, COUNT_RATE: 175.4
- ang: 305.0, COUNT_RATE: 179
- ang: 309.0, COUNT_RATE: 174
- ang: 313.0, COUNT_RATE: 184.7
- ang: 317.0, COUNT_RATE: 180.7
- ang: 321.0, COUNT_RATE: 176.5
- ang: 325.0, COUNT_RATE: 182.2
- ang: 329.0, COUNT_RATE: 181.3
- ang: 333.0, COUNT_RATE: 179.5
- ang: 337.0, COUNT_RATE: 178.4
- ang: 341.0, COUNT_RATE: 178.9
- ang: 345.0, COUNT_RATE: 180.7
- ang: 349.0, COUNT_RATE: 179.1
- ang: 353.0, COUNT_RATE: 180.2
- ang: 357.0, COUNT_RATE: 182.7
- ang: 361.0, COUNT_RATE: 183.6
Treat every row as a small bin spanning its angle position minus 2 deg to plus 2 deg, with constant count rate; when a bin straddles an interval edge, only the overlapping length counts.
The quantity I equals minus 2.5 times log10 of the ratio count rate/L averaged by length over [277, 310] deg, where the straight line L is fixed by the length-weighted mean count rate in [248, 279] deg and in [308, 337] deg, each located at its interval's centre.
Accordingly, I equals 0.03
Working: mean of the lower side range 183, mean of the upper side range 180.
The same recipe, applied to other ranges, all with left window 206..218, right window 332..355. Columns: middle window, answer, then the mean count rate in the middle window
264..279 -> 0.056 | 181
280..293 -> 0.064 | 178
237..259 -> 0.052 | 186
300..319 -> 0.035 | 179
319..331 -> 0.014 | 180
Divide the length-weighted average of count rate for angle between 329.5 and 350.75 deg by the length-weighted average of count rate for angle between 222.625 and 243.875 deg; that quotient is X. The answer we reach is 0.94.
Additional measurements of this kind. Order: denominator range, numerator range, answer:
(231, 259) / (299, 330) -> 0.96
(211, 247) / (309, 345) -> 0.93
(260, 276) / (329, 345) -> 0.99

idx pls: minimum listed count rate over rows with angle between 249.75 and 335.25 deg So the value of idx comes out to 172.5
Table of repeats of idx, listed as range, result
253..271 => 179.4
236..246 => 181.5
